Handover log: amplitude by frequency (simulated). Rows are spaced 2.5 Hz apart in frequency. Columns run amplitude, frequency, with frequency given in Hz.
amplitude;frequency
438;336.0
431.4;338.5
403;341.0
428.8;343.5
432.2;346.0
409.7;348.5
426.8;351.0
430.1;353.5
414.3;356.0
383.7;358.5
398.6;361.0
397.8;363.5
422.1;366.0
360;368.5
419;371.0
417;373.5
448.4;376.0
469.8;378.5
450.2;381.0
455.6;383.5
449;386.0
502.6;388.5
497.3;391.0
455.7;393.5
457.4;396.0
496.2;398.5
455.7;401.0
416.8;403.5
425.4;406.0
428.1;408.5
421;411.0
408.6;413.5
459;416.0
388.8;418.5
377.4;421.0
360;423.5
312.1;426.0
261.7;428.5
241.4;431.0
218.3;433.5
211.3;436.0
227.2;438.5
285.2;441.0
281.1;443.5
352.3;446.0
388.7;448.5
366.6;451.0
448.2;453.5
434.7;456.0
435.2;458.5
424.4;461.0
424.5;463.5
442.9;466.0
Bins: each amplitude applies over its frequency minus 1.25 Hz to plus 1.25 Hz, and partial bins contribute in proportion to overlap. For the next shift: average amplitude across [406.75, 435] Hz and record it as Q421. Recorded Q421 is 352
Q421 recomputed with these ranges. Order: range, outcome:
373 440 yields 396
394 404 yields 459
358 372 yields 397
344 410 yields 435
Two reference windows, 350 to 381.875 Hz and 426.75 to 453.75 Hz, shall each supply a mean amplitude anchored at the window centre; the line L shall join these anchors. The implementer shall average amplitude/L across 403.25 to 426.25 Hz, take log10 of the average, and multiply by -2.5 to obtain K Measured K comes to -0.20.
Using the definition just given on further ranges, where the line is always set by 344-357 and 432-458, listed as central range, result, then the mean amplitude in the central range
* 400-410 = -0.18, 431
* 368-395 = -0.16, 450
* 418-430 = 0.04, 335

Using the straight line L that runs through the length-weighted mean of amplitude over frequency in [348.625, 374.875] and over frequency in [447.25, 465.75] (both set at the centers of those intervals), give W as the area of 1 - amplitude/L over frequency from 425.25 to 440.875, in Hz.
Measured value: 6.4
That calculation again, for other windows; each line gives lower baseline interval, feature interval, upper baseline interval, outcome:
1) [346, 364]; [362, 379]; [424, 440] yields -1.7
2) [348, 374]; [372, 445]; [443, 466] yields 2.8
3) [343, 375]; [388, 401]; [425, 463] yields -3.5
